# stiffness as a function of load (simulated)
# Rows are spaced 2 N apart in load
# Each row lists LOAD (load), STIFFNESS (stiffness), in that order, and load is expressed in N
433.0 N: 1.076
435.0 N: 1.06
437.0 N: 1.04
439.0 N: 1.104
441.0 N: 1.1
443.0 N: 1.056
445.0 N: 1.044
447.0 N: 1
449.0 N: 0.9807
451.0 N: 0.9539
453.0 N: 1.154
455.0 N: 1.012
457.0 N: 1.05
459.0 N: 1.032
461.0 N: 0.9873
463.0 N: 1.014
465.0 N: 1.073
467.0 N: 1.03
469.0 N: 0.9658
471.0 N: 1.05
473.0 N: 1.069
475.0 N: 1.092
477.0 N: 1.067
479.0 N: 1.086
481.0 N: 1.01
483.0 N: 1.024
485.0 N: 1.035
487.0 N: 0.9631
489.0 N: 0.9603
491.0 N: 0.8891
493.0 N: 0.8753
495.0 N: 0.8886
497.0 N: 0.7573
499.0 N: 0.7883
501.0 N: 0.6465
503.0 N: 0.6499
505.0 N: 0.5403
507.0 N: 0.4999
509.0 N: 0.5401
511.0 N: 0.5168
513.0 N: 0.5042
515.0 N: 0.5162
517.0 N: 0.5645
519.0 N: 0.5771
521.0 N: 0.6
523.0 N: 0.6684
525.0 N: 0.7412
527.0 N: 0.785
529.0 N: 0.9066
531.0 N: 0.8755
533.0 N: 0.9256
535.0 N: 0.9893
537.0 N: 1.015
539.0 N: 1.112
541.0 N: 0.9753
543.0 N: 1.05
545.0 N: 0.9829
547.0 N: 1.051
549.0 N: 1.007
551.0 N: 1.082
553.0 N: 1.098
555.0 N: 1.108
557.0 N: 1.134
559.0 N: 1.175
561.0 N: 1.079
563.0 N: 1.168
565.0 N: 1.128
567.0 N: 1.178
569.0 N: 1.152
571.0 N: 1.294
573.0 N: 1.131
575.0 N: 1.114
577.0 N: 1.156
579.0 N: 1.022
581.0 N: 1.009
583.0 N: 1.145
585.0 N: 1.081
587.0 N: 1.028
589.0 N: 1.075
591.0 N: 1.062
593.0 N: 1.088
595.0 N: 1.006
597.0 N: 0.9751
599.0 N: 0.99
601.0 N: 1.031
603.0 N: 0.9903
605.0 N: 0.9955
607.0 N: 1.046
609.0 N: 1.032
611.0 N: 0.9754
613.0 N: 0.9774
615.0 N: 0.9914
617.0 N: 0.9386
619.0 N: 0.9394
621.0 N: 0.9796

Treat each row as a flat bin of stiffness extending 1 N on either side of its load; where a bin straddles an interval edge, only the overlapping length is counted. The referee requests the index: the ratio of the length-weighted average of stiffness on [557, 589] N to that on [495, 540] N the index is 1.6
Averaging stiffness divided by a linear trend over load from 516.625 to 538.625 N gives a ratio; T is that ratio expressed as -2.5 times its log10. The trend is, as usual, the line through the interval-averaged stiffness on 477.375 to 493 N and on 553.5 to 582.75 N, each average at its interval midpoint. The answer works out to 0.31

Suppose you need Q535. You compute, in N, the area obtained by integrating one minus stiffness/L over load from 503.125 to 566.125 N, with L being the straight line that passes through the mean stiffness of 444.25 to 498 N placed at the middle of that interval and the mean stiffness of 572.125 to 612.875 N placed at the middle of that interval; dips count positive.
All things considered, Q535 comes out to 9.9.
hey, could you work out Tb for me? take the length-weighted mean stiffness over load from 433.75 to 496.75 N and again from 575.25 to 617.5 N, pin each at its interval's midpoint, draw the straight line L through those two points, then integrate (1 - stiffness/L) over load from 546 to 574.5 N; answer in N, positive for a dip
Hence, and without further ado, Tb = -2.7 N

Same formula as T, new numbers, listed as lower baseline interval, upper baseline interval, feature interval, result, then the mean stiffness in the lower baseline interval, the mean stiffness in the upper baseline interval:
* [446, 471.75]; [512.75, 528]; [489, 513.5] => 0.10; 1.02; 0.625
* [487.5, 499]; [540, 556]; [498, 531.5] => 0.42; 0.871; 1.04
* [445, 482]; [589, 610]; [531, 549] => 0.03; 1.04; 1.02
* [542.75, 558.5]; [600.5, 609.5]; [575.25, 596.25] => -0.03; 1.07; 1.02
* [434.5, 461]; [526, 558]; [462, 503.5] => 0.08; 1.04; 1.01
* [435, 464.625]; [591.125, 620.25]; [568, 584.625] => -0.12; 1.04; 1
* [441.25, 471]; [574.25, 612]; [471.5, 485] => -0.03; 1.03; 1.04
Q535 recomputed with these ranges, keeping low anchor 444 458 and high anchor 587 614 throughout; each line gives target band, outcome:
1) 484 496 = 1.1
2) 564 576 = -1.7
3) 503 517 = 6.7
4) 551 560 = -0.9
